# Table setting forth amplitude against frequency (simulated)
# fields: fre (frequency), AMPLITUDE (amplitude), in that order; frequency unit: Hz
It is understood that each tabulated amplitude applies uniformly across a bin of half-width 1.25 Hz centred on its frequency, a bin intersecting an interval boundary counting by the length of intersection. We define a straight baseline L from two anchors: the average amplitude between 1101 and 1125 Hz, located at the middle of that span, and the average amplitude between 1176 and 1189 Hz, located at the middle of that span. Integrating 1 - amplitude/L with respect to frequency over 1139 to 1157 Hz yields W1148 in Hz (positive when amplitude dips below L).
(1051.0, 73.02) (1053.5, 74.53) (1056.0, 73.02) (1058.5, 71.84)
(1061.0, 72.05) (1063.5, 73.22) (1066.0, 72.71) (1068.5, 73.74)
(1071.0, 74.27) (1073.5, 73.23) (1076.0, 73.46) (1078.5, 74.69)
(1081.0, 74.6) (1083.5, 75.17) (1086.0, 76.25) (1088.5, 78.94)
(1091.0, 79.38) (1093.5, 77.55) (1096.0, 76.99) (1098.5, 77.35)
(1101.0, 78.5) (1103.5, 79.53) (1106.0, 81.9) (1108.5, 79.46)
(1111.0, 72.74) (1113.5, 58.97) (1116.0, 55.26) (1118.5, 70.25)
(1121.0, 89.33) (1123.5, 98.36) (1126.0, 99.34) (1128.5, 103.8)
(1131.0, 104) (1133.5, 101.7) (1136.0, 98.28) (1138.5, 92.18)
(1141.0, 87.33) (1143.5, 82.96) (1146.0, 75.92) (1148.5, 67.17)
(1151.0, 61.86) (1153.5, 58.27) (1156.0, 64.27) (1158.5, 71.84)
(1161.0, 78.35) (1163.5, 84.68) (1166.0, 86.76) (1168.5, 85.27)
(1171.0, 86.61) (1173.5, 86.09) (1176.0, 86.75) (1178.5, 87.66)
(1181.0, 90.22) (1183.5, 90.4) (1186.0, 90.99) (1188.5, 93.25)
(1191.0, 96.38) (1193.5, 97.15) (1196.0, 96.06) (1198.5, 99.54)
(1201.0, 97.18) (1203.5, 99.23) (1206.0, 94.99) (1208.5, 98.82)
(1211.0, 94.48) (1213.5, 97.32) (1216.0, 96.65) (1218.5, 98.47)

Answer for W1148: 2.40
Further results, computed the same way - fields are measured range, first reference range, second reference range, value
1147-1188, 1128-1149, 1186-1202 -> 6.0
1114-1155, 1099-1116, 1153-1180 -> -3.6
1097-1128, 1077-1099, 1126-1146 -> 2.5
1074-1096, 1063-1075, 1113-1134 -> 0.4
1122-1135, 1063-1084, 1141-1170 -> -4.6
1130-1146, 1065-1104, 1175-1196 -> -1.6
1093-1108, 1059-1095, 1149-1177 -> -0.6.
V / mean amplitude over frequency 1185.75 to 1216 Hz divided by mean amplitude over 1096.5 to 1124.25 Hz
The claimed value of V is 1.27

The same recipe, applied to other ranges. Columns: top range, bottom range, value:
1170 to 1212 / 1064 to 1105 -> 1.23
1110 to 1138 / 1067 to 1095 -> 1.15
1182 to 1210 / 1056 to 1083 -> 1.30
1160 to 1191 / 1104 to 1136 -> 1.03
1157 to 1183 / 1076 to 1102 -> 1.10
